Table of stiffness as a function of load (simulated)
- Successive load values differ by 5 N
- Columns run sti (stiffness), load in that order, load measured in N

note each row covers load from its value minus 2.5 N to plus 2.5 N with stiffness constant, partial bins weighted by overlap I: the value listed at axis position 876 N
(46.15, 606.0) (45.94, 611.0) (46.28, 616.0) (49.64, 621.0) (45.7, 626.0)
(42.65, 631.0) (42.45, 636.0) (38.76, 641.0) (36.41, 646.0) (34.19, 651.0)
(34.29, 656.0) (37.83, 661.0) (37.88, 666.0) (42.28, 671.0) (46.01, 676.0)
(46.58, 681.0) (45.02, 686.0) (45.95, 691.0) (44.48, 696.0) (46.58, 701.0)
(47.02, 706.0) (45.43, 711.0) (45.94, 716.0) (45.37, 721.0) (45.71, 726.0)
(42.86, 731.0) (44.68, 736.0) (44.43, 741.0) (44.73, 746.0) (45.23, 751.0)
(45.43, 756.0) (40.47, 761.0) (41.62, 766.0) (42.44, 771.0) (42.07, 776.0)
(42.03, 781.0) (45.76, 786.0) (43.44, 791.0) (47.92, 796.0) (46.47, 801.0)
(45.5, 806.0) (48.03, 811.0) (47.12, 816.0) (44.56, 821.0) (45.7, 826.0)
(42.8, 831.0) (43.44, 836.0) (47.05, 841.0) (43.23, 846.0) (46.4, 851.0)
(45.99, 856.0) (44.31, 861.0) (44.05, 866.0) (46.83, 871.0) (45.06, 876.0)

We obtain 45.06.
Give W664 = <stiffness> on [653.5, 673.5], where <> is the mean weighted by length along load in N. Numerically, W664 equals 38.1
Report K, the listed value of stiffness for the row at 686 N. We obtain 45.02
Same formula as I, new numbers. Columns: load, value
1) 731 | 42.86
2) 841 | 47.05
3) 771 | 42.44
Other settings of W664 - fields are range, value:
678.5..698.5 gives 45.5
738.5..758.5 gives 45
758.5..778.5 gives 41.6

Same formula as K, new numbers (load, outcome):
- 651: 34.19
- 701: 46.58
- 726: 45.71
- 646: 36.41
